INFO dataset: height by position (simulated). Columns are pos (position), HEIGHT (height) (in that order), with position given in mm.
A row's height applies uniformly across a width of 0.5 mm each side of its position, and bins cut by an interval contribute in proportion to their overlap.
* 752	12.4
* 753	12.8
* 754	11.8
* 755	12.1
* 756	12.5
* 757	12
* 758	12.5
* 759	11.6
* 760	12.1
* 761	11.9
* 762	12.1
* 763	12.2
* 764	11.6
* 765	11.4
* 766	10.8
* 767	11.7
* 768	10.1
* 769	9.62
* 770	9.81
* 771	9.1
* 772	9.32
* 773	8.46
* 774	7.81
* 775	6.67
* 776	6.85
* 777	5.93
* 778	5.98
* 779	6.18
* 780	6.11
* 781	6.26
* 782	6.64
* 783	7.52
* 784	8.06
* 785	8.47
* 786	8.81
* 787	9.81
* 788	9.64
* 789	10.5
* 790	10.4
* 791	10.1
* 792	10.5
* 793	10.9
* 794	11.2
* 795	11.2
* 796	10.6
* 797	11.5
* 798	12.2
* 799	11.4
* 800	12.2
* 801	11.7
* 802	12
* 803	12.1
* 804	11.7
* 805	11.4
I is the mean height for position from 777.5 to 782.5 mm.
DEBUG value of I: 6.23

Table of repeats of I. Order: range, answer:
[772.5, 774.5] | 8.13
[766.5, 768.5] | 10.9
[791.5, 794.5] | 10.9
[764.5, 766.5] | 11.1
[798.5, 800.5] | 11.8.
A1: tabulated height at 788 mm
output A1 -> 9.64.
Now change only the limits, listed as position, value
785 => 8.47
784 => 8.06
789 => 10.5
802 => 12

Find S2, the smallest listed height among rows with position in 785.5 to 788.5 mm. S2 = 8.81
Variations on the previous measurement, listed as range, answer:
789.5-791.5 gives 10.1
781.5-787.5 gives 6.64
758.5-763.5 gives 11.6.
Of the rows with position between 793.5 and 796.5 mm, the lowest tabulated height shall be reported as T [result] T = 10.6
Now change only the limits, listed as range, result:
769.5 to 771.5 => 9.1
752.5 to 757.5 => 11.8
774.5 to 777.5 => 5.93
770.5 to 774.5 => 7.81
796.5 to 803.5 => 11.4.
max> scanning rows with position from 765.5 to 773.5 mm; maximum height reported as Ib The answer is 11.7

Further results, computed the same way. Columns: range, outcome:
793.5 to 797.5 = 11.5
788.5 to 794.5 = 11.2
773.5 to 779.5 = 7.81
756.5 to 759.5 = 12.5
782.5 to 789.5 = 10.5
